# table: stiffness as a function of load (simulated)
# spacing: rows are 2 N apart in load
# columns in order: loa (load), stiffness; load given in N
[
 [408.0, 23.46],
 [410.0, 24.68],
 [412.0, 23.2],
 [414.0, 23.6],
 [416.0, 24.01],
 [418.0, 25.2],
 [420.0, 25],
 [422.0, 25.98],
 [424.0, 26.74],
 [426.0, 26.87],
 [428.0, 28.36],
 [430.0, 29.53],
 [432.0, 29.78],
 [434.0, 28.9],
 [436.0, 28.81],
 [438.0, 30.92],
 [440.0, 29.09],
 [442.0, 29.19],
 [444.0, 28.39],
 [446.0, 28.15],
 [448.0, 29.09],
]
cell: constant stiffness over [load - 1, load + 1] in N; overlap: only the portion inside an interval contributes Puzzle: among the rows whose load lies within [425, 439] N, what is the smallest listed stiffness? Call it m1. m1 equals 26.87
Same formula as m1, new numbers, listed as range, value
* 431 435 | 28.9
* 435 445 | 28.39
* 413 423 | 23.6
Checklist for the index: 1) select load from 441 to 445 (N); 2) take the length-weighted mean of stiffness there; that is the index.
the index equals 28.8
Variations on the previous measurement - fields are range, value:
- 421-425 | 26.4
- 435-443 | 29.5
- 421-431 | 27.5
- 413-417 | 23.8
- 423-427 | 26.8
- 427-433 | 29.2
